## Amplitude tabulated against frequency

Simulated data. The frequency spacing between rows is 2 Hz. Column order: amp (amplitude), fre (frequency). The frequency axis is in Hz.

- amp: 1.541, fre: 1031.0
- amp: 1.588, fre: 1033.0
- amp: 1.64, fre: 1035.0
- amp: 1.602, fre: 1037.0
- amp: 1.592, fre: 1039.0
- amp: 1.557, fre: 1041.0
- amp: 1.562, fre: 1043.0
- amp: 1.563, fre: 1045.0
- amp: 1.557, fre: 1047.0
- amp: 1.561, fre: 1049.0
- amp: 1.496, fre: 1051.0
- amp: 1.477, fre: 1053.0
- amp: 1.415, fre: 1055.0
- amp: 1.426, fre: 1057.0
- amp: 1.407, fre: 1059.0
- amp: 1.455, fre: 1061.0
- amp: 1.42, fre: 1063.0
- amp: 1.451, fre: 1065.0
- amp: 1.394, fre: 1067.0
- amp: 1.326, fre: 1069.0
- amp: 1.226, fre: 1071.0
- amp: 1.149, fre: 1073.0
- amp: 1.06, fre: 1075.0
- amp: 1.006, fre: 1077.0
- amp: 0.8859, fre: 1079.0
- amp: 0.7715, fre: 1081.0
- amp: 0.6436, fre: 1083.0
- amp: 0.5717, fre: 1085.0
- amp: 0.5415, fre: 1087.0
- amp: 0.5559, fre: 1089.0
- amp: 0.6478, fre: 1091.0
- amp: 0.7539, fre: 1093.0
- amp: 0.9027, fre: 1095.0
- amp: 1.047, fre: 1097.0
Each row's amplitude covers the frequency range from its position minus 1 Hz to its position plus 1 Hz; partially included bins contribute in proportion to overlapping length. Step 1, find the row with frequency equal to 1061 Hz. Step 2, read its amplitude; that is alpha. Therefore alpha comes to 1.455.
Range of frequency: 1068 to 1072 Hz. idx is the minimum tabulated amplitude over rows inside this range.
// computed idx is 1.226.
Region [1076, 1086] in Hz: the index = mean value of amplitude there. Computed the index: 0.776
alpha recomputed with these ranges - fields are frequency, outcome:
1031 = 1.541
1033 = 1.588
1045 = 1.563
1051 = 1.496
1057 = 1.426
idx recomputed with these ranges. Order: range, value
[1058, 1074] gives 1.149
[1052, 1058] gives 1.415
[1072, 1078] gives 1.006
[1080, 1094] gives 0.5415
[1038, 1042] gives 1.557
